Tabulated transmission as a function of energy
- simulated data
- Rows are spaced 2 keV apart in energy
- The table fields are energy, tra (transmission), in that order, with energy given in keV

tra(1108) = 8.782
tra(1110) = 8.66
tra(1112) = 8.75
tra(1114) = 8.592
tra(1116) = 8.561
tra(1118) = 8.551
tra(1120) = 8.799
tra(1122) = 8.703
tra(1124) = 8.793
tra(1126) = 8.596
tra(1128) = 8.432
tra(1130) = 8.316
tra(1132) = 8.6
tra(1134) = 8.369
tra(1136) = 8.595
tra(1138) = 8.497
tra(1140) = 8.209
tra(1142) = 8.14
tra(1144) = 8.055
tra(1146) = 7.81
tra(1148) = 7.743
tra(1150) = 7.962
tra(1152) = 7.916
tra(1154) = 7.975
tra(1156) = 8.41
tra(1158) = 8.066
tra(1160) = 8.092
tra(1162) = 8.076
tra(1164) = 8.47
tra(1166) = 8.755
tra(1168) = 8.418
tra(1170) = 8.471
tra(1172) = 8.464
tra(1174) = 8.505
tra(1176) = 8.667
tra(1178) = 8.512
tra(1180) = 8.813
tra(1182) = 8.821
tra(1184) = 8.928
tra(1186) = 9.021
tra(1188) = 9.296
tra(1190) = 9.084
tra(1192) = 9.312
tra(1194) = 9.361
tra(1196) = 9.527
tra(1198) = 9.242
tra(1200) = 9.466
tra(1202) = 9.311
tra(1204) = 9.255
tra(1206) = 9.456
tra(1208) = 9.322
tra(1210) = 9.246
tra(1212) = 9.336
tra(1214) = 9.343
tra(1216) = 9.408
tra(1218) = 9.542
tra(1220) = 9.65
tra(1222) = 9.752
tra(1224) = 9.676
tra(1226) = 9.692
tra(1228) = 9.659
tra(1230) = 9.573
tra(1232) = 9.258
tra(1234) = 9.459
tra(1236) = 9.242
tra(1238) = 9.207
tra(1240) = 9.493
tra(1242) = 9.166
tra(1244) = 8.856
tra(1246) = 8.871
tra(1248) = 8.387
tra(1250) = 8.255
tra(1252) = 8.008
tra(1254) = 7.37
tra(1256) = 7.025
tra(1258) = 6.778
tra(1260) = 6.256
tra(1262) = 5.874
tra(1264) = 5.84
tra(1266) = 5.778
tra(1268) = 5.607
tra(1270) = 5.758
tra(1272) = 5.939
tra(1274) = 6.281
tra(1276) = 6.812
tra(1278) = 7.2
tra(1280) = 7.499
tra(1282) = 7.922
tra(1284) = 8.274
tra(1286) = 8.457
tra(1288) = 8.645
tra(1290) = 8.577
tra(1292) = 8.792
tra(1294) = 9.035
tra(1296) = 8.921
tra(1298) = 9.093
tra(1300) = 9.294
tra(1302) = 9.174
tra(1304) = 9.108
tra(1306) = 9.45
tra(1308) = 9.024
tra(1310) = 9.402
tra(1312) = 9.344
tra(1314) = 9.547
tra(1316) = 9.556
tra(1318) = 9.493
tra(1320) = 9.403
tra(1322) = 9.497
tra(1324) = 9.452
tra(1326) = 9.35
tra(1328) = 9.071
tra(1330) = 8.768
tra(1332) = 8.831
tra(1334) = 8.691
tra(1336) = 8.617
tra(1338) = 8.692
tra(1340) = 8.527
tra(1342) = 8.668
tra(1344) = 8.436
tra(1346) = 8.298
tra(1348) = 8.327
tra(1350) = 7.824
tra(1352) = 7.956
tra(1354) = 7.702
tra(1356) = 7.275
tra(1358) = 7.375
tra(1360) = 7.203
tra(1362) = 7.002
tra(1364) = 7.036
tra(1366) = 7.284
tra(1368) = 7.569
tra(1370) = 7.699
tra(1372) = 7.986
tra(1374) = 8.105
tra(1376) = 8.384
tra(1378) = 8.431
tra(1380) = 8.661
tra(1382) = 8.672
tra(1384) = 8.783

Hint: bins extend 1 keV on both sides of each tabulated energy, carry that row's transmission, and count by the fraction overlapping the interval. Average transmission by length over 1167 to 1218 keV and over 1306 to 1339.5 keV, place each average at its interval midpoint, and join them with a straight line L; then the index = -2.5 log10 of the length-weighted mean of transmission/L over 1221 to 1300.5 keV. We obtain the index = 0.13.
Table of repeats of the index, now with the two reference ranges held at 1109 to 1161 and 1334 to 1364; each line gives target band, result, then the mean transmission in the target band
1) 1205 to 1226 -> -0.156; 9.48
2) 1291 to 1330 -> -0.151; 9.25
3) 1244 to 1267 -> 0.133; 7.21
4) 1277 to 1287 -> 0.031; 7.87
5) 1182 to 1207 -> -0.125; 9.25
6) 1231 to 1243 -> -0.140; 9.3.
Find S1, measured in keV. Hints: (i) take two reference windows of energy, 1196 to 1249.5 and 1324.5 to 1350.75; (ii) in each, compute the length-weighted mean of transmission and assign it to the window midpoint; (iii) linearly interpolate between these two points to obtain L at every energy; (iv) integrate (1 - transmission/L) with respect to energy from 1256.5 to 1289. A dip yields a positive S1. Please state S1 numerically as 8.0 keV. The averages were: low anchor 9.33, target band 6.81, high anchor 8.65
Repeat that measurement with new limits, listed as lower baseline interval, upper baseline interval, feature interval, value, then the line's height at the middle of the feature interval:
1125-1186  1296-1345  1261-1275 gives 4.7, 8.87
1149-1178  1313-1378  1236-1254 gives -0.8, 8.33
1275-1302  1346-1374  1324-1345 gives -2.4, 7.88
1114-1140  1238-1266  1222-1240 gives -3.8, 7.84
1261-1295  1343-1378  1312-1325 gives -3.5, 7.47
